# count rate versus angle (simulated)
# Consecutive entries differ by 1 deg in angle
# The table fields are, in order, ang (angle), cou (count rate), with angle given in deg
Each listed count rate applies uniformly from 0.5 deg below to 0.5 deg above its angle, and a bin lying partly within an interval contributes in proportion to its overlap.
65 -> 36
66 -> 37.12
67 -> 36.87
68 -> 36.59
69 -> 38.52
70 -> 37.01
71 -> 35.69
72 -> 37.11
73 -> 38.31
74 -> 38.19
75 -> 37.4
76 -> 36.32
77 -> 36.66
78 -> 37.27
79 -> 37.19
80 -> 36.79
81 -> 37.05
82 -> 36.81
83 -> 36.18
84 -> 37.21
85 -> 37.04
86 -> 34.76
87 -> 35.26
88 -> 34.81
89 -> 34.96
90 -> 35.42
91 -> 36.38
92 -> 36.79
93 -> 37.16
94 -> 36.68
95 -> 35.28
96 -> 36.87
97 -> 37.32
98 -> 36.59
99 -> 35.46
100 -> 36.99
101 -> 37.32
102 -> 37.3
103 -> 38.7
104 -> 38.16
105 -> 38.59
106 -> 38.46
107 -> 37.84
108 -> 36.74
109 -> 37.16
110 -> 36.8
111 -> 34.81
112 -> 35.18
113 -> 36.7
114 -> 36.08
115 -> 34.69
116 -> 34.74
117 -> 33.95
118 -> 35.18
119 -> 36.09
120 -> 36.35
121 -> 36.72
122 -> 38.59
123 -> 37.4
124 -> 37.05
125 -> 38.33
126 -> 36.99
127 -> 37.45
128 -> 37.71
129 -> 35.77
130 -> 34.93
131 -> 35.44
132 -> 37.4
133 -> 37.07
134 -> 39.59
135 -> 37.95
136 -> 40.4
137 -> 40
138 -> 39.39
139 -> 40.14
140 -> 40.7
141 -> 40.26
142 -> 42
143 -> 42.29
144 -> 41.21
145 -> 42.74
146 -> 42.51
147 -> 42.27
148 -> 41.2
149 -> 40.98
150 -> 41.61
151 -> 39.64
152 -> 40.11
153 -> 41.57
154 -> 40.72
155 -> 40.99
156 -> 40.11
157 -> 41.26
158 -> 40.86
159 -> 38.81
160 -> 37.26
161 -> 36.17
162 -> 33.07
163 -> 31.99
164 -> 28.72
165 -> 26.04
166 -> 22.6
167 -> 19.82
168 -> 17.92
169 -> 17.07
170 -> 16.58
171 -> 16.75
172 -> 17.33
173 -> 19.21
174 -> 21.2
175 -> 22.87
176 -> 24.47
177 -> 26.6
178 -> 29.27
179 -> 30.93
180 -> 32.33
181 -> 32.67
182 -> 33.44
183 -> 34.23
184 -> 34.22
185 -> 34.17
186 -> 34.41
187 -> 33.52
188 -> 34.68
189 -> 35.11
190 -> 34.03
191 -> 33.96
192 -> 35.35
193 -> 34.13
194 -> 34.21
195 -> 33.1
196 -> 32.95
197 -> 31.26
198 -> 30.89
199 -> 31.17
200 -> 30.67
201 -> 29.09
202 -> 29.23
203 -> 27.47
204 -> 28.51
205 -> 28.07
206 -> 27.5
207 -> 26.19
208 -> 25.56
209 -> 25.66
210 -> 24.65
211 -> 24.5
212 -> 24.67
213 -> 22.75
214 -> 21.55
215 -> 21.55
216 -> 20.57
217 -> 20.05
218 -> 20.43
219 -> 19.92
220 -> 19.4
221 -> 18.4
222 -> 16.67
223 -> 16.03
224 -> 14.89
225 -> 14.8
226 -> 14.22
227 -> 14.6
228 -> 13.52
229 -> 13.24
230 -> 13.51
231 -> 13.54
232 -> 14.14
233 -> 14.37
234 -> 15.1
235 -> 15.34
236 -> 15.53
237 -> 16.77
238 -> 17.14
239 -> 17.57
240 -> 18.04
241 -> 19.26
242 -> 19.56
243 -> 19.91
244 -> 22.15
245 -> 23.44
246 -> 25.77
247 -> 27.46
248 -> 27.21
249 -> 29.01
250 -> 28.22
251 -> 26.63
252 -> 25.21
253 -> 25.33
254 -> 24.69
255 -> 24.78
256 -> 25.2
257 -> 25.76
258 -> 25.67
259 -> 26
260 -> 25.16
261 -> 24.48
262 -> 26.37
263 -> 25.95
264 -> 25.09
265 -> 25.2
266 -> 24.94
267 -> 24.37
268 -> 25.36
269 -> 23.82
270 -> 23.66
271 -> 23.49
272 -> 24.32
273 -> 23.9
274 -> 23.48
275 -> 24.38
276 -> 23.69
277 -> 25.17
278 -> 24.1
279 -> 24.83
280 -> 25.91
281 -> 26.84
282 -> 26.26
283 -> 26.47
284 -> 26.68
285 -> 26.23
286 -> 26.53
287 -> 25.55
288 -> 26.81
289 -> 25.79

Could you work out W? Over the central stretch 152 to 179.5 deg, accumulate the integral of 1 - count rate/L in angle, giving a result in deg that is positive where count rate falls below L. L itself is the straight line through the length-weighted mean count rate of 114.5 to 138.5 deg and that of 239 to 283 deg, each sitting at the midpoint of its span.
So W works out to 3.7 deg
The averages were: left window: 37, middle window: 29.1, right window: 24.6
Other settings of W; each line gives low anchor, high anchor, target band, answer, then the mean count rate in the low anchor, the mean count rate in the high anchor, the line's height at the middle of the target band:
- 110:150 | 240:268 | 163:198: 4.3 deg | 38.2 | 24.8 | 32.7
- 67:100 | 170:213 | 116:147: -4.8 deg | 36.6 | 29.1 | 33.3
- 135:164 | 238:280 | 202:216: 2.7 deg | 39.8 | 24.3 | 31.4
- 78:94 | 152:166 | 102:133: -0.3 deg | 36.3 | 36.4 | 36.3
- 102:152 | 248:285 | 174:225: 6.6 deg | 38.2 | 25.3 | 31.5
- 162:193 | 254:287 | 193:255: 9.6 deg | 27.9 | 25.1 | 26.5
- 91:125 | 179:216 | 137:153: -3.4 deg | 36.7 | 30.1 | 34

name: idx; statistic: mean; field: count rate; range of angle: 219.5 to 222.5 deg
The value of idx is 18.2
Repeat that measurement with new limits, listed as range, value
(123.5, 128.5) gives 37.5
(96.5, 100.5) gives 36.6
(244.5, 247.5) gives 25.6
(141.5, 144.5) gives 41.8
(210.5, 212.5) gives 24.6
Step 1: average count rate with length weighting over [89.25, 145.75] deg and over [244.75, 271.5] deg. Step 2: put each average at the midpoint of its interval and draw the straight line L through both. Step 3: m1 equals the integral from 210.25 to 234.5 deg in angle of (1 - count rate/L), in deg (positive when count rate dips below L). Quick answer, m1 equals 9.3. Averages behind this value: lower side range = 37.5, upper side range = 25.5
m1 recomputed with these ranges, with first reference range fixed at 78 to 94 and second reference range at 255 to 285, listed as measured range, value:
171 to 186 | 1.3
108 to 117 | -0.3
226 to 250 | 7.4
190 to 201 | -1.1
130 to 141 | -1.8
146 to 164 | -3.9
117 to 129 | -1.0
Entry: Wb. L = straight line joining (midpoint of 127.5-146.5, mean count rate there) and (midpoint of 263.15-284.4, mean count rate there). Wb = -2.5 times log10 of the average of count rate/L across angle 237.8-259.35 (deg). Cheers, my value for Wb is 0.15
